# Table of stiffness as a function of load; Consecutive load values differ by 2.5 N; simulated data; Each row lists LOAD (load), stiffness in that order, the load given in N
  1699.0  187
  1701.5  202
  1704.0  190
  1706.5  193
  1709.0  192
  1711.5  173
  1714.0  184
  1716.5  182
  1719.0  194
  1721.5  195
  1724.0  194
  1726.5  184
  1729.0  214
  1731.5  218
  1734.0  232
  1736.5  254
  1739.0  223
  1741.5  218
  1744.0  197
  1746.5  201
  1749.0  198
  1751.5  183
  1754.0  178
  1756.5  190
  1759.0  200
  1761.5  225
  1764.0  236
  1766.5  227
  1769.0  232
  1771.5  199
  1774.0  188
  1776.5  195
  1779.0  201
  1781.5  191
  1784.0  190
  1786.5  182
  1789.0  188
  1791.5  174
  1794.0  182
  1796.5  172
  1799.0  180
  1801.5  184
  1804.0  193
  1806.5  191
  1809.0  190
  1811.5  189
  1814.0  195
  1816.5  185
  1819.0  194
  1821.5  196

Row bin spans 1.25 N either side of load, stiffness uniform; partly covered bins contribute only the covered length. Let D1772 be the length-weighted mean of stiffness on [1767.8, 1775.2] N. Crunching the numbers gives 206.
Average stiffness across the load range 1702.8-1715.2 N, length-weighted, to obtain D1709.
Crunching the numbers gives 186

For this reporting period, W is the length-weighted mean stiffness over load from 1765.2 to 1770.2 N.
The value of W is 230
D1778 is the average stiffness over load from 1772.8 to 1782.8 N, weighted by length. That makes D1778 194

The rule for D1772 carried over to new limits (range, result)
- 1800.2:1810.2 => 189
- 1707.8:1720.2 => 185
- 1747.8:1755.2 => 186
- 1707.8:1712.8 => 182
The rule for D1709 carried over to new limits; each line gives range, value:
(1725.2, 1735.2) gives 212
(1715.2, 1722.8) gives 190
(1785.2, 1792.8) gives 181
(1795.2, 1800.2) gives 176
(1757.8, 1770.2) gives 224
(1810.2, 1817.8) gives 190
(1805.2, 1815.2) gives 191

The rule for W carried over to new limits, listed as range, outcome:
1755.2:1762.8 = 205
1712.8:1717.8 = 183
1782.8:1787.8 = 186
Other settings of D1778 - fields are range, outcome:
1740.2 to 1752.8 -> 199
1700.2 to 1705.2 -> 196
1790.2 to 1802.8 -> 178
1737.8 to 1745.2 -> 213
